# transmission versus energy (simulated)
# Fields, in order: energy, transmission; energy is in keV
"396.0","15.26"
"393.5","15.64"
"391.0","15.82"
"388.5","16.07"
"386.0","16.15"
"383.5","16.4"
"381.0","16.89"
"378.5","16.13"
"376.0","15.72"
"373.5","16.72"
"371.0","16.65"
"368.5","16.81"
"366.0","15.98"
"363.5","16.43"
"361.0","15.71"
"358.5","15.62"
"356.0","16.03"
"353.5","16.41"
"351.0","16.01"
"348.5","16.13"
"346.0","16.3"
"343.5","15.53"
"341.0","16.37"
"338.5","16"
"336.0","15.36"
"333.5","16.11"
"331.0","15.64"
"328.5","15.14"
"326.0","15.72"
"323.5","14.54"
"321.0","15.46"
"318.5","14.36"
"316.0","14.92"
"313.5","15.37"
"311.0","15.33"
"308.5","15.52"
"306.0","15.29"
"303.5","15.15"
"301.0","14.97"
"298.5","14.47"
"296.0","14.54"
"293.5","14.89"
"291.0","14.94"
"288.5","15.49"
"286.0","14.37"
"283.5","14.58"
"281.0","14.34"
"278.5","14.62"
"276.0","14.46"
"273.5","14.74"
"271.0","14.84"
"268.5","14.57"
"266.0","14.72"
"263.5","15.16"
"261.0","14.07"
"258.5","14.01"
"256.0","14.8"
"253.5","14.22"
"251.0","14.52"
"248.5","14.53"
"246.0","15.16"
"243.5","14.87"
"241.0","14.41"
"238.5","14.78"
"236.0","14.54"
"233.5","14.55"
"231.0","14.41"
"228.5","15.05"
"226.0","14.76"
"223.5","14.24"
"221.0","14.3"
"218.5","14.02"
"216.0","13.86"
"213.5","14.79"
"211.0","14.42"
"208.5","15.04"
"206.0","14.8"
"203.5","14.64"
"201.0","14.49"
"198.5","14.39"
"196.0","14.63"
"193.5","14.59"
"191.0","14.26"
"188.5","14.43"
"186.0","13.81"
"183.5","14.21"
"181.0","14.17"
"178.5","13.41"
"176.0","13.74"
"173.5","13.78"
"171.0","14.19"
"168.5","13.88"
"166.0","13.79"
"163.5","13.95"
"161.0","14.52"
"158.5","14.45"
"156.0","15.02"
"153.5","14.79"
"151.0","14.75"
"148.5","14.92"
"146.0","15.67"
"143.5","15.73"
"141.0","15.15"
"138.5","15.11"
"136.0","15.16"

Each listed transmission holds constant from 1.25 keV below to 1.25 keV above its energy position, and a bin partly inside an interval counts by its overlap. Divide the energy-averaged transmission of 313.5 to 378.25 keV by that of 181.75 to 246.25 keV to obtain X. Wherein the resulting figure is 1.1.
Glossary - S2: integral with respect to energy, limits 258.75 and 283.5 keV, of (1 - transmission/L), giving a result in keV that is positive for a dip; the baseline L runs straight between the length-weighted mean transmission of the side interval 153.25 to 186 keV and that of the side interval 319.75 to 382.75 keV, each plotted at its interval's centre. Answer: 0.9 keV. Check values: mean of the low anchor 14.1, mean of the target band 14.6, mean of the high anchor 16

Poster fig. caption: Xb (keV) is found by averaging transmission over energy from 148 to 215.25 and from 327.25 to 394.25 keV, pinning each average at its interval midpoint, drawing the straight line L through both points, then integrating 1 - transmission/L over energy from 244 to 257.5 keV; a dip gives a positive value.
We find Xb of 0.3 keV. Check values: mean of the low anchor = 14.4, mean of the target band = 14.6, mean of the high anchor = 16.1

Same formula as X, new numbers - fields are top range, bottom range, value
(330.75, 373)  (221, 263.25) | 1.10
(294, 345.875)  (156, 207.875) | 1.08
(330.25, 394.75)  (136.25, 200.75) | 1.11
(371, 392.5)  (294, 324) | 1.08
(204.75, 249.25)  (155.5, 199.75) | 1.03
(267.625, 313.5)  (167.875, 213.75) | 1.04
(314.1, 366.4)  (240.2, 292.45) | 1.07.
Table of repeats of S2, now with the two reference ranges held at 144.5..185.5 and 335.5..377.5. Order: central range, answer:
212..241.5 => 0.8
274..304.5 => 1.5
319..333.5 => 0.5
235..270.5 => 1.3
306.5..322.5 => 0.6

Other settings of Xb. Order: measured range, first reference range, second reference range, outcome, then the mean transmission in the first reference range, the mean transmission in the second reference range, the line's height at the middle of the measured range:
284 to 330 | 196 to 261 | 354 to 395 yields 1.2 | 14.5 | 16.2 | 15.4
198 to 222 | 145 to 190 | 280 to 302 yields -0.1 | 14.3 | 14.7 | 14.4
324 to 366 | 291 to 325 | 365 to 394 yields -0.6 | 15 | 16.3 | 15.7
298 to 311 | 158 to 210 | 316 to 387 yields 0.3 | 14.2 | 15.9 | 15.5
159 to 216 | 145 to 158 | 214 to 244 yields 1.9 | 15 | 14.5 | 14.8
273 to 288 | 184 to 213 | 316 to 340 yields 0.5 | 14.5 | 15.4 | 15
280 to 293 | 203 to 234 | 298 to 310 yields 0.2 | 14.5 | 15.1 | 15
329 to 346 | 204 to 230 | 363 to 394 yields 0.0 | 14.5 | 16.3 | 15.8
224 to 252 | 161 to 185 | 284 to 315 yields -0.4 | 13.9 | 15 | 14.5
